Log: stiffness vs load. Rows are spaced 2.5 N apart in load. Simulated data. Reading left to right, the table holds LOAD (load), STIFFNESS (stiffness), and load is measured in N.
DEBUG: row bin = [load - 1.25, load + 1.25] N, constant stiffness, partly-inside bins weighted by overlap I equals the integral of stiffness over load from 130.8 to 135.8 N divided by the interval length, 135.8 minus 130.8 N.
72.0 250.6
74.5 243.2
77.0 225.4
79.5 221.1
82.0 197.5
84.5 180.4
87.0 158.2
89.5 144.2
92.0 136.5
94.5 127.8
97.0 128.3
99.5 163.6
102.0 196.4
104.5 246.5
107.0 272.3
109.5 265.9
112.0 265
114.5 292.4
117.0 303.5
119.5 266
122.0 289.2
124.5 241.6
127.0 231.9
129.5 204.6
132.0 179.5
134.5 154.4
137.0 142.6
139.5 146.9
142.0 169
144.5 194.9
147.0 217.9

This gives 167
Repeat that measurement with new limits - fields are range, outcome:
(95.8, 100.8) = 147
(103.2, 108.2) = 259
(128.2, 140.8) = 166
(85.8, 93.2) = 146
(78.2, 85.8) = 200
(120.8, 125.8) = 265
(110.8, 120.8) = 282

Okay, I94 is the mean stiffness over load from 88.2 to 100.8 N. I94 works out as 140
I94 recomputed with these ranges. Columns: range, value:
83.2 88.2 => 170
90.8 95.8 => 132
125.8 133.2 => 205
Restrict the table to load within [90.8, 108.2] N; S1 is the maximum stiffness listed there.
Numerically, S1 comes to 272.3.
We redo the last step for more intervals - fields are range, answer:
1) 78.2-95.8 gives 221.1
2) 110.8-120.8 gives 303.5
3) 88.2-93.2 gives 144.2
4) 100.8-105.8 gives 246.5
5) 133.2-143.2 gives 169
